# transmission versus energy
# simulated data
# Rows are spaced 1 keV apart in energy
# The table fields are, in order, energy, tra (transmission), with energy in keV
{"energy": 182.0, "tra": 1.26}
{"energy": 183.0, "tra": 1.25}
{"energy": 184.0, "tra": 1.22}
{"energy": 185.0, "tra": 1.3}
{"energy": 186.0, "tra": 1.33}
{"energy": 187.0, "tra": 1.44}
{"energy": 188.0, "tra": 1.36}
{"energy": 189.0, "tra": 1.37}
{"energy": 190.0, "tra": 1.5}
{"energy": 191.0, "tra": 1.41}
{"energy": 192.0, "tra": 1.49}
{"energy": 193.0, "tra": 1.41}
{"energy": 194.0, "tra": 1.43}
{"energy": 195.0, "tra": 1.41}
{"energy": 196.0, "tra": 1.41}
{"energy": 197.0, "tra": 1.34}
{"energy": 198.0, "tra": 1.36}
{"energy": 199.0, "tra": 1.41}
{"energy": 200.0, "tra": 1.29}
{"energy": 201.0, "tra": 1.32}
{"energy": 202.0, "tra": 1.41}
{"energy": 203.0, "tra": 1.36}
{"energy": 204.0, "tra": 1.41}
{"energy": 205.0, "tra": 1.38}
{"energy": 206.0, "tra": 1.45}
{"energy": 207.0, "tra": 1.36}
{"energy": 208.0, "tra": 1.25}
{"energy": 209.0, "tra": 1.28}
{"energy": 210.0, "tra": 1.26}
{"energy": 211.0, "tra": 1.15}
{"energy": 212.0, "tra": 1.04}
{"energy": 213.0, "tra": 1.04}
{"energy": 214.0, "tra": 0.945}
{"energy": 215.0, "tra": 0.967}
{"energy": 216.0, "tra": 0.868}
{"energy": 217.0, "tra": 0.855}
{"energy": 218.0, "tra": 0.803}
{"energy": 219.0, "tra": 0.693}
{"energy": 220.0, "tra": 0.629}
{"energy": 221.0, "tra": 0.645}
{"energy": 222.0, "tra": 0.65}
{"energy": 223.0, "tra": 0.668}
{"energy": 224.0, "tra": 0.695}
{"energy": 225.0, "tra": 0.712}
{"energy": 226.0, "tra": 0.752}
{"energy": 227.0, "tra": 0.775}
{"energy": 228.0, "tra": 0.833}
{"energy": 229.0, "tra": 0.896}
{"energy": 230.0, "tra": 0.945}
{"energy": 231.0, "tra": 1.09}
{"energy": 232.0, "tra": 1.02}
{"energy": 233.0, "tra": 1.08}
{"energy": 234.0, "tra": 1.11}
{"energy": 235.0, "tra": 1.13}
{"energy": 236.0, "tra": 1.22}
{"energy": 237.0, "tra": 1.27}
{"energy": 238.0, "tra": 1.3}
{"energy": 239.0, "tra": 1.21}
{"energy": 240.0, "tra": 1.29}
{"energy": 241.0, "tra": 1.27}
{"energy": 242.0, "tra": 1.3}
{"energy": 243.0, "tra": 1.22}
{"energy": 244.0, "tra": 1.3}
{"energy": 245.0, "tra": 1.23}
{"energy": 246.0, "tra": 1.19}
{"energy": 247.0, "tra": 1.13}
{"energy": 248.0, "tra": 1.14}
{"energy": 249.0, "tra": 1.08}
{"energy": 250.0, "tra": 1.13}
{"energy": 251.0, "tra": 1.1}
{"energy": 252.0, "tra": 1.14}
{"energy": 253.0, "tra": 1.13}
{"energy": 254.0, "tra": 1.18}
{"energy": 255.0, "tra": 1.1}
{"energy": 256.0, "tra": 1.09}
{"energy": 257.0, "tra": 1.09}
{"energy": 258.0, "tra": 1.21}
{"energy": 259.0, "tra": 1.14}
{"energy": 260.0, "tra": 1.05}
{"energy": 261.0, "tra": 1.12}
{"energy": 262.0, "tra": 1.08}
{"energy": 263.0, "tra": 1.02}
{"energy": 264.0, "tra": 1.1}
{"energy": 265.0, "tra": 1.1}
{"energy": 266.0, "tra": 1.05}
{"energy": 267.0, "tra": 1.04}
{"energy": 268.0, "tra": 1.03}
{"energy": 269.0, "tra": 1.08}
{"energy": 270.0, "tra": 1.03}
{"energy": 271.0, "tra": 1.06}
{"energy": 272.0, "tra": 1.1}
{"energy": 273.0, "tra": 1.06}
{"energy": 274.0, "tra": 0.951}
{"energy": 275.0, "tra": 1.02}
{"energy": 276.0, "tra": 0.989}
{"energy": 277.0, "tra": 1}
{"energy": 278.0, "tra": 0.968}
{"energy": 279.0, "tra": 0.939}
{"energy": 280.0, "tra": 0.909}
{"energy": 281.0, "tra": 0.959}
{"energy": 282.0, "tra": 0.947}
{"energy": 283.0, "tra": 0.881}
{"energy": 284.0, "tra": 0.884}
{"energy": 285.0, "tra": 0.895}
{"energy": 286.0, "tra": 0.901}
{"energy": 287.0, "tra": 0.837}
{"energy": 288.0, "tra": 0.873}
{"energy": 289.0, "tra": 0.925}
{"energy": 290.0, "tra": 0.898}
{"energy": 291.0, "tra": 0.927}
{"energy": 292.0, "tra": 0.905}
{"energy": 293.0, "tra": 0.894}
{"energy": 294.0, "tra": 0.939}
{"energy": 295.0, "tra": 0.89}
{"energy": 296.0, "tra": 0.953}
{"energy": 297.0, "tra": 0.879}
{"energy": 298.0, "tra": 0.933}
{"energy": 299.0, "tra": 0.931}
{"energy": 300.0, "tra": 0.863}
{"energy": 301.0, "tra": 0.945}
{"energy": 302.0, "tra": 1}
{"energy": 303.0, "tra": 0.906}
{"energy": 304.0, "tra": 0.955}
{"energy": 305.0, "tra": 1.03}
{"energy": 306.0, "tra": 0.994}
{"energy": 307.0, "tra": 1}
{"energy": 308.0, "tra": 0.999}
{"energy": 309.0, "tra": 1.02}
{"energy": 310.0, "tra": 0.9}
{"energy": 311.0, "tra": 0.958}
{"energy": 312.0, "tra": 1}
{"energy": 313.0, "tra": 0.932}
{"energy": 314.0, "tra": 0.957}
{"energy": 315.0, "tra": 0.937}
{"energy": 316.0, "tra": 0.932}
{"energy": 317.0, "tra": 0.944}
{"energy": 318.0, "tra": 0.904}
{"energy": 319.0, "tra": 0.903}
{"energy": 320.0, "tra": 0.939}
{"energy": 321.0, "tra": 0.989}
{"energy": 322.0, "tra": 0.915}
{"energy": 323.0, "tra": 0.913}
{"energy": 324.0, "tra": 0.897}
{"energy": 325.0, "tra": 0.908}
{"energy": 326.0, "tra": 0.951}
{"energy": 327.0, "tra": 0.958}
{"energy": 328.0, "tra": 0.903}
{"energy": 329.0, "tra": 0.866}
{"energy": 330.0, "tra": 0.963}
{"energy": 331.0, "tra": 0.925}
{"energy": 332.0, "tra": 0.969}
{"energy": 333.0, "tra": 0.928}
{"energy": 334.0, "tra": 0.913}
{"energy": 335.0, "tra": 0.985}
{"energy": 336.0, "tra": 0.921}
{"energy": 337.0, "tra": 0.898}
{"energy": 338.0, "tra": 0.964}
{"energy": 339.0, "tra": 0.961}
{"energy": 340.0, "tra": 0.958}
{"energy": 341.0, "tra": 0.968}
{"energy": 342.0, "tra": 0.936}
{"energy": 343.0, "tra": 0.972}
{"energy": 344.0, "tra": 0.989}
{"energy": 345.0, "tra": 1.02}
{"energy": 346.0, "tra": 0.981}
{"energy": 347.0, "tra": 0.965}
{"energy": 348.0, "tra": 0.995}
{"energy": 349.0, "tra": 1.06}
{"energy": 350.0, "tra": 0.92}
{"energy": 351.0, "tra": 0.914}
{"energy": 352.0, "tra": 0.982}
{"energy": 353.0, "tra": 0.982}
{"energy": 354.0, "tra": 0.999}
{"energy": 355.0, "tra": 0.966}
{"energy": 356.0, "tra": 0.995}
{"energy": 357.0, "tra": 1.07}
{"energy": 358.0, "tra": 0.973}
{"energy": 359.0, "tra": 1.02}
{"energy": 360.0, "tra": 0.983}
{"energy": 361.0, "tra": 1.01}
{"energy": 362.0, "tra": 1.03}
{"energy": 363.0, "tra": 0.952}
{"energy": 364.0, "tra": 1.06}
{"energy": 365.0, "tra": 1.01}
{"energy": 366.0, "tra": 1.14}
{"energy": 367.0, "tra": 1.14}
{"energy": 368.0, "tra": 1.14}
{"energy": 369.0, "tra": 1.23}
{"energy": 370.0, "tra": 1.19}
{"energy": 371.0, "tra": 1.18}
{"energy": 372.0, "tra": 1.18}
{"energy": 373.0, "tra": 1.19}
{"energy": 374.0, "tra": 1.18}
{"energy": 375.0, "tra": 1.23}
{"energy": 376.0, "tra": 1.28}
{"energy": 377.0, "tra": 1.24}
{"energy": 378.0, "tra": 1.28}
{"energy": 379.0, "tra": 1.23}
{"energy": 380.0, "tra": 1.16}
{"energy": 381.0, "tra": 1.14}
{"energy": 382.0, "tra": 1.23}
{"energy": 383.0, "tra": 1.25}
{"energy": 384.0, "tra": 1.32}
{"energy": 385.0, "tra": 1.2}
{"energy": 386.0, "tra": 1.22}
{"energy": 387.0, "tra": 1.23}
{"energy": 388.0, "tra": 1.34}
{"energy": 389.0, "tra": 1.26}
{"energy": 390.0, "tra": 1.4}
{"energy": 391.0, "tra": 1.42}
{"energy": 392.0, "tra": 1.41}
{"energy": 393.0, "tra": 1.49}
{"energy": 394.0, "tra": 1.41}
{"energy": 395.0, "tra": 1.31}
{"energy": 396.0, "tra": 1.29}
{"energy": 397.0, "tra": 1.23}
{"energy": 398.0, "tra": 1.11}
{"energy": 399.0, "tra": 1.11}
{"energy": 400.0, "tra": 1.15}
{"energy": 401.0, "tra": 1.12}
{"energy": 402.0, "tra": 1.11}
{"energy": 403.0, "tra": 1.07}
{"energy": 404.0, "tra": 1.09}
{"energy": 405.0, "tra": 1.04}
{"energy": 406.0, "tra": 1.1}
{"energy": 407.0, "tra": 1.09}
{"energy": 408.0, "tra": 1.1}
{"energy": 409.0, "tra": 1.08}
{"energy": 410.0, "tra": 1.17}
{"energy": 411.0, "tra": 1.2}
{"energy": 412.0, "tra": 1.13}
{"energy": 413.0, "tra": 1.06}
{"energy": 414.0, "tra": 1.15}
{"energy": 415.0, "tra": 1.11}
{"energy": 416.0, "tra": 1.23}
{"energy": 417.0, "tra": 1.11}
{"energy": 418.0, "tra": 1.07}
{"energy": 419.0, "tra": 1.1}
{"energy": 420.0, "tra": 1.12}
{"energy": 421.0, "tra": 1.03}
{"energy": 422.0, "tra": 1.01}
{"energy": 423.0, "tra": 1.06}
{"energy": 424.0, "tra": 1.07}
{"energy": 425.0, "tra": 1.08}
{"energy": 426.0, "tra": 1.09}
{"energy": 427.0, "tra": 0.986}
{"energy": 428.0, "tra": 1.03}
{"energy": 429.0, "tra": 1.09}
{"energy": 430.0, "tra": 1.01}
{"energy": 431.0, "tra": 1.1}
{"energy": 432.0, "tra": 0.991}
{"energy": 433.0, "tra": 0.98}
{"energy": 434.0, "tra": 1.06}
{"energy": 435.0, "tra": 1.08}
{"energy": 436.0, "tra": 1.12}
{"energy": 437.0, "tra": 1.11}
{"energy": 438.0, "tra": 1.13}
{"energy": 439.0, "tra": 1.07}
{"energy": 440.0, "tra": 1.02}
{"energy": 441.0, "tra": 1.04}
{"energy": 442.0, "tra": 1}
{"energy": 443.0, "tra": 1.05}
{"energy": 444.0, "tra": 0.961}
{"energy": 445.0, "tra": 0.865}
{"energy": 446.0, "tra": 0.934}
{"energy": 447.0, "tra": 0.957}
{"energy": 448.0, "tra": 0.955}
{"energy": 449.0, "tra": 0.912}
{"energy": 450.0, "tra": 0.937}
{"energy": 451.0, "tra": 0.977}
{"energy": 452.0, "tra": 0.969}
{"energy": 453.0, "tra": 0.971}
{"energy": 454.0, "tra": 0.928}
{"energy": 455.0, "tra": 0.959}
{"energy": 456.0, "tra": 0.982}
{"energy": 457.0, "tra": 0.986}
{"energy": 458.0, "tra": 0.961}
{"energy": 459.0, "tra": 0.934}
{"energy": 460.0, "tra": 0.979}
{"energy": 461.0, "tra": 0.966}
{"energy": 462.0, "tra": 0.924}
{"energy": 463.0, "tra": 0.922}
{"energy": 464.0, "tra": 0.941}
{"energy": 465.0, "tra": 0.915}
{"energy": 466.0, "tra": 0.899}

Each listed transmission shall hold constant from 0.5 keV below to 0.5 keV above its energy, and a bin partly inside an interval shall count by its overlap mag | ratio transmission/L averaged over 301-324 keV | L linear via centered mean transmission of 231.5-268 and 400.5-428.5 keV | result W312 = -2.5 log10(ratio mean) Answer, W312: 0.18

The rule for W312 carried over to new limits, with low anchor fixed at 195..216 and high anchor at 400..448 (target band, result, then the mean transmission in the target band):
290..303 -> 0.273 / 0.92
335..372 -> 0.117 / 1.02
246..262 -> 0.091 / 1.12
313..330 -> 0.243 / 0.927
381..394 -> -0.191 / 1.31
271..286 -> 0.235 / 0.966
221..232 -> 0.475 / 0.804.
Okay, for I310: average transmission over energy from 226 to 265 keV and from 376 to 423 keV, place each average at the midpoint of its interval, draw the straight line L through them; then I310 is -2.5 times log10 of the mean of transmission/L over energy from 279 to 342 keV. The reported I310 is 0.23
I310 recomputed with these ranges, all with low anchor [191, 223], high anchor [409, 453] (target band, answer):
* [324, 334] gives 0.188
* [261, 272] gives 0.071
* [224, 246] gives 0.064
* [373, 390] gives -0.155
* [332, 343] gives 0.162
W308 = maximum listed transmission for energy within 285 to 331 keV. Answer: 1.03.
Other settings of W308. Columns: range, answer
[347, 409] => 1.49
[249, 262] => 1.21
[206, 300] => 1.45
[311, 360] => 1.07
